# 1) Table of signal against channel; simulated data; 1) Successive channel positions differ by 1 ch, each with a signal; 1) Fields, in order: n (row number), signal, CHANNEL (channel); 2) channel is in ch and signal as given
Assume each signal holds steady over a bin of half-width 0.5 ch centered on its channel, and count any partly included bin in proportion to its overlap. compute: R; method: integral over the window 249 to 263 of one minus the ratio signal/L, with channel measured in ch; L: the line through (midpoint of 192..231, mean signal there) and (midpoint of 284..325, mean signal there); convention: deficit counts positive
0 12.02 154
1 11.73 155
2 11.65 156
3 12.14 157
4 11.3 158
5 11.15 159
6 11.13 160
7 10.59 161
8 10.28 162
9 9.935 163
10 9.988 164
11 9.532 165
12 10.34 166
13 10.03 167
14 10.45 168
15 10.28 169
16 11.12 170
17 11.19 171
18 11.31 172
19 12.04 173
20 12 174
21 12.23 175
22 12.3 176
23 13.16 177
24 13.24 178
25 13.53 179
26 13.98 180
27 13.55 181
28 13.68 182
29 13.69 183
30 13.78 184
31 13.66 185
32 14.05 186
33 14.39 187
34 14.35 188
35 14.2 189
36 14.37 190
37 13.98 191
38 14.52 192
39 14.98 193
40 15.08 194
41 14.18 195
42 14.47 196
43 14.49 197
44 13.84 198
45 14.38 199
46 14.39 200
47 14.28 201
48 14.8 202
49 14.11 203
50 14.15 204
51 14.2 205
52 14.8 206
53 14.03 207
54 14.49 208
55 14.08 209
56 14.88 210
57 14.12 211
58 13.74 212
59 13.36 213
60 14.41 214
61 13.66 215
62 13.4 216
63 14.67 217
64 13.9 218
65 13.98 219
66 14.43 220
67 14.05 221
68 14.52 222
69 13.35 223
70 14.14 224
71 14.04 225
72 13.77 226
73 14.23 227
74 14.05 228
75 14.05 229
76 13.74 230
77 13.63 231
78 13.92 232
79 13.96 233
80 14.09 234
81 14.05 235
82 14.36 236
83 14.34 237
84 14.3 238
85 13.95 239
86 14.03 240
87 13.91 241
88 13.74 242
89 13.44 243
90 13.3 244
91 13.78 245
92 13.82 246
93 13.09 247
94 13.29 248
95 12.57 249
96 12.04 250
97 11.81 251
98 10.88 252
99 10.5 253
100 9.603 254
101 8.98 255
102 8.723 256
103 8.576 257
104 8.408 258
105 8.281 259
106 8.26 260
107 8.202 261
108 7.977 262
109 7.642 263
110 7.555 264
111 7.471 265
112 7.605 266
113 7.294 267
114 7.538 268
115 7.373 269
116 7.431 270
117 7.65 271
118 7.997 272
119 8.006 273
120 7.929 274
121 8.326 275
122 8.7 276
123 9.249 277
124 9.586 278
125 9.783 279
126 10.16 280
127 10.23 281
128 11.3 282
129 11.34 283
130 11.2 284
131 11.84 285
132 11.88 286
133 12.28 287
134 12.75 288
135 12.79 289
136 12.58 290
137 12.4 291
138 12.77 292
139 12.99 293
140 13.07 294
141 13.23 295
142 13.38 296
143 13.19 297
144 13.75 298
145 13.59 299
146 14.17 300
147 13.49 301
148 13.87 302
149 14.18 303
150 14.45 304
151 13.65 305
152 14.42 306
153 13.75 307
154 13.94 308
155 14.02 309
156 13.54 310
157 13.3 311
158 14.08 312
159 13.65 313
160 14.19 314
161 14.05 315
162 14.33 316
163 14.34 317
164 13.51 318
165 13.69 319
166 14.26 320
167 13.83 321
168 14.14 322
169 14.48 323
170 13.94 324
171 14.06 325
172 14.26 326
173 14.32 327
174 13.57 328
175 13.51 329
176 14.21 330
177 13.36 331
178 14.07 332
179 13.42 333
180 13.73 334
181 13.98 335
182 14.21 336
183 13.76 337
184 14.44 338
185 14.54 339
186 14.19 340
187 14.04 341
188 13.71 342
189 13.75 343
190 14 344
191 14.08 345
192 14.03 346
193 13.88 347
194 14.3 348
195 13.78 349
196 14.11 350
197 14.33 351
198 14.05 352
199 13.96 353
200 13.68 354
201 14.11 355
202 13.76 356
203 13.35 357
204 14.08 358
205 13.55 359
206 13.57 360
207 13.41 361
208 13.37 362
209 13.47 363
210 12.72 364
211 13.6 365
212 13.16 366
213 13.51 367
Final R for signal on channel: 4.46 ch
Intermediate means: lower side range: 14.2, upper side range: 13.5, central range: 9.45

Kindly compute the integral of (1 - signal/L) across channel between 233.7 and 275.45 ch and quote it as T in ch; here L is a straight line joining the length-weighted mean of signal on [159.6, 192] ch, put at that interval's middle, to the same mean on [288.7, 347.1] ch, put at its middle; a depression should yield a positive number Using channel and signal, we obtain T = 8.2 ch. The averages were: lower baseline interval 12.3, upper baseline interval 13.8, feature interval 10.5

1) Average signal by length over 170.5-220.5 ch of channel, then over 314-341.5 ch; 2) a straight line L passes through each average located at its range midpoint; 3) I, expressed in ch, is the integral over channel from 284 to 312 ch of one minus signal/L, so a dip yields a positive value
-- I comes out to 1.4 ch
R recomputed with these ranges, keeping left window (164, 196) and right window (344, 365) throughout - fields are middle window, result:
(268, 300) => 5.9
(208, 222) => -1.1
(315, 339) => -0.6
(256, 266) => 3.9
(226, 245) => -1.1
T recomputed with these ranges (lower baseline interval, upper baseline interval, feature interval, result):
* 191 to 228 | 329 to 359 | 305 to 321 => 0.1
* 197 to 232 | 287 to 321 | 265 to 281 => 6.3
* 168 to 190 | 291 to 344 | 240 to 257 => 1.7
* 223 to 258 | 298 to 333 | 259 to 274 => 6.2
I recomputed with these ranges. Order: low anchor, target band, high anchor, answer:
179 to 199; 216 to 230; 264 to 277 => -3.09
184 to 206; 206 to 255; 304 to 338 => 2.21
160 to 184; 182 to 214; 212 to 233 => -3.47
